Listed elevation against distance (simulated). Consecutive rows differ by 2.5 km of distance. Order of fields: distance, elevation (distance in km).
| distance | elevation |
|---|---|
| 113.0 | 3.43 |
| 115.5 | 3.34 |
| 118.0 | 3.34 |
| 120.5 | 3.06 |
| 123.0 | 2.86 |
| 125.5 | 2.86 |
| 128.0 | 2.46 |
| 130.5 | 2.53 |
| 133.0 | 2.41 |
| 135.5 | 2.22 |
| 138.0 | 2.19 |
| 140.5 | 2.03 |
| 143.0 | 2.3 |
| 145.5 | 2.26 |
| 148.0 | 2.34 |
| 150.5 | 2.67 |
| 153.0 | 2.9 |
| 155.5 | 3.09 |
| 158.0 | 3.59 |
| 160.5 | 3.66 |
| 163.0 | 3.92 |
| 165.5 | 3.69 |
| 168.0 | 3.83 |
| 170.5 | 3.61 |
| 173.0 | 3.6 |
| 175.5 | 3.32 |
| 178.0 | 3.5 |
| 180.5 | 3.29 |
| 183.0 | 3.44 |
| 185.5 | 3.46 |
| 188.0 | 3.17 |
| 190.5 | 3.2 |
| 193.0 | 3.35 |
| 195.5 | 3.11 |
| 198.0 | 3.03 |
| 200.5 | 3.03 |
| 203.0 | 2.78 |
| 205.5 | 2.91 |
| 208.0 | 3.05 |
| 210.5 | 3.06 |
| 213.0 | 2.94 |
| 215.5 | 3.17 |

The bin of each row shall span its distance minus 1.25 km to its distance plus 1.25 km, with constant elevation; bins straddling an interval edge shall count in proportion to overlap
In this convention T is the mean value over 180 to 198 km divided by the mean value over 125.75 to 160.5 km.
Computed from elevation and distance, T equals 1.3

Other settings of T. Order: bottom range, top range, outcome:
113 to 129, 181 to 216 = 1.03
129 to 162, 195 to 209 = 1.13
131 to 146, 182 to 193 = 1.48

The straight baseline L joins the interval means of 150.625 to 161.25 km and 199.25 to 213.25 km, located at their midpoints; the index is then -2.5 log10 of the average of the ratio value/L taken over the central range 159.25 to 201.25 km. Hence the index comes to -0.11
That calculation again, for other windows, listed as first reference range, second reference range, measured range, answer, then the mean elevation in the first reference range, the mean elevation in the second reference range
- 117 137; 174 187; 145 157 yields 0.12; 2.7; 3.4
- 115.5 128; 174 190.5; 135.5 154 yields 0.31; 3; 3.35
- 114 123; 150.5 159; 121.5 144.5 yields 0.28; 3.2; 3.1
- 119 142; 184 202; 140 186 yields -0.11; 2.52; 3.19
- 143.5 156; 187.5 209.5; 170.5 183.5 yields -0.20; 2.6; 3.07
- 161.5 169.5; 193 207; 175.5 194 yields 0.00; 3.8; 3.01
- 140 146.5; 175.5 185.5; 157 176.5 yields -0.23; 2.21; 3.4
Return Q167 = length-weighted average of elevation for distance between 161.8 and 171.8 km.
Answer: 3.76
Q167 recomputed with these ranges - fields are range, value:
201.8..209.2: 2.91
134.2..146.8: 2.2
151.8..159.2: 3.19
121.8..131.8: 2.68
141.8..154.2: 2.49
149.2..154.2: 2.78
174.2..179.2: 3.41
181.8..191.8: 3.32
